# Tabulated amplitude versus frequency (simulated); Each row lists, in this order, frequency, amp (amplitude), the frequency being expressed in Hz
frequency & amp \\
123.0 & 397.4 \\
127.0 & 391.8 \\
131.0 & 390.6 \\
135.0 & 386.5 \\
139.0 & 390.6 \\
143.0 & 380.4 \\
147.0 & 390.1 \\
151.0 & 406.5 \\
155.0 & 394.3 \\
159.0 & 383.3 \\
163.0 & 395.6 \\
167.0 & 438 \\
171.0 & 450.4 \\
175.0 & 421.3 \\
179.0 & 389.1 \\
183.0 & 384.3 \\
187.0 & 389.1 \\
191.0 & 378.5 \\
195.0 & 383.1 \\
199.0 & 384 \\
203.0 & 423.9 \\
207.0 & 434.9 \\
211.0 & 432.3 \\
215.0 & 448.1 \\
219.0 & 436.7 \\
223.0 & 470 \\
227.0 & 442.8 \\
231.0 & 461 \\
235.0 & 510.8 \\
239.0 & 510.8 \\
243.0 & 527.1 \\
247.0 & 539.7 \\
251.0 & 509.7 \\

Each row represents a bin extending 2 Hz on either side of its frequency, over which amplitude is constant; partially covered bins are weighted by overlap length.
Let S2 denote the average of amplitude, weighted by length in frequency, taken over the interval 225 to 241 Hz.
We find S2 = 481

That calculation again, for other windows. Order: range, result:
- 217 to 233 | 453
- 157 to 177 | 418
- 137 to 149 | 387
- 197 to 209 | 414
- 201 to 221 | 435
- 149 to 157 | 400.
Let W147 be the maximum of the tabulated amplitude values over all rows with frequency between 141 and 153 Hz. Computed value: 406.5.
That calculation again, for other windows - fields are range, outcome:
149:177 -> 450.4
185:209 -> 434.9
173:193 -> 421.3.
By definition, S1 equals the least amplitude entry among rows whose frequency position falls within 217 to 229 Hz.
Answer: 436.7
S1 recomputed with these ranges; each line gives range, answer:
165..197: 378.5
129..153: 380.4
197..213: 384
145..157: 390.1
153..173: 383.3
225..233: 442.8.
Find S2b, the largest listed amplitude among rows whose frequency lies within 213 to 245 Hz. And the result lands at 527.1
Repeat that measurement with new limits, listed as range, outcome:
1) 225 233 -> 461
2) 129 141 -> 390.6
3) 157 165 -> 395.6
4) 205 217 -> 448.1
